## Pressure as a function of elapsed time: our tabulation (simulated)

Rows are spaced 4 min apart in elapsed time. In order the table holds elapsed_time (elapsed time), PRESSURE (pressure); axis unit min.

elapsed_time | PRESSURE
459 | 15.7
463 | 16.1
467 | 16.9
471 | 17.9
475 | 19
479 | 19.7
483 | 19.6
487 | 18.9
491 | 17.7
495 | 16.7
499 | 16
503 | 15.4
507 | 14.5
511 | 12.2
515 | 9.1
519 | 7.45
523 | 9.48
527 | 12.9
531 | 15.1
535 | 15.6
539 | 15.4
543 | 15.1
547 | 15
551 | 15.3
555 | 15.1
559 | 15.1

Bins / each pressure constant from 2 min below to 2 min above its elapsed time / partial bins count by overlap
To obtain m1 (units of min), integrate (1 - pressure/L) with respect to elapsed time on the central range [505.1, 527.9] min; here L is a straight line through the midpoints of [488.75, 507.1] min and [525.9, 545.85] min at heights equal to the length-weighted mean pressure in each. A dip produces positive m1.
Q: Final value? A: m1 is 7.0 min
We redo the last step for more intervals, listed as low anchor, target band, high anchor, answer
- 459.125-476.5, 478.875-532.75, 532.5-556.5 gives 6.2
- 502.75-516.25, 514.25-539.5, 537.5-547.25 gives 3.6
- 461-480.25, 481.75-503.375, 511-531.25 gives -4.1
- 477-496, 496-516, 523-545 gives 3.7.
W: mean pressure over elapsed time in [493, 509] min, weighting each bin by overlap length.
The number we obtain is 15.6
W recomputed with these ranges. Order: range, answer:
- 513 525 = 8.68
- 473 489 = 19.3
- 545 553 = 15.2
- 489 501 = 16.8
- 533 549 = 15.3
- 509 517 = 10.6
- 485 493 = 18.3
